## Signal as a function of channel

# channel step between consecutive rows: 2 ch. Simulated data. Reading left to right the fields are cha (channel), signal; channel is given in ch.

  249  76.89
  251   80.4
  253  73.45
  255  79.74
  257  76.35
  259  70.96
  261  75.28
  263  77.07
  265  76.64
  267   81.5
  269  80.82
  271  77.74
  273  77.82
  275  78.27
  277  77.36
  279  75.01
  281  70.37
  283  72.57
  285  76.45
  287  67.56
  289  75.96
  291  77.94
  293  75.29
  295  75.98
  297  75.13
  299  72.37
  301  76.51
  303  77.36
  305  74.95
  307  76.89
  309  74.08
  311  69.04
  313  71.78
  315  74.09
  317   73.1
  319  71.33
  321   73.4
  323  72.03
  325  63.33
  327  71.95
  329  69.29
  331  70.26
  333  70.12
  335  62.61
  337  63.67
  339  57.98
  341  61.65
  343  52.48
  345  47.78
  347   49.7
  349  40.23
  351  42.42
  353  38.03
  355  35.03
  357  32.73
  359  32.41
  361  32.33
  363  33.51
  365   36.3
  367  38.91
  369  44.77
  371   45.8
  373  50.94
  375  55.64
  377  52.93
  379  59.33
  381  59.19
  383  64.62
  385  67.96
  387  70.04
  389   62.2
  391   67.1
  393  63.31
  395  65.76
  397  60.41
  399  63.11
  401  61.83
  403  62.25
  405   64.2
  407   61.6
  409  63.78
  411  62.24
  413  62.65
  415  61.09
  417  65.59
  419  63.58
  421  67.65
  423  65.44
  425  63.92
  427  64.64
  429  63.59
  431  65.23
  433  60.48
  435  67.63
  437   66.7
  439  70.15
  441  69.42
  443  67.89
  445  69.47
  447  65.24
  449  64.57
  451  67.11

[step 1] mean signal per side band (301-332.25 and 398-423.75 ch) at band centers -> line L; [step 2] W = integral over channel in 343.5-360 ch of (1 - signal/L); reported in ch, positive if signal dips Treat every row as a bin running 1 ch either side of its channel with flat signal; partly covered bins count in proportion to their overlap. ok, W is 6.9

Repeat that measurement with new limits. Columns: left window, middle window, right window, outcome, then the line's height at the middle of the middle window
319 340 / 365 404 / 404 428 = 4.20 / 65.2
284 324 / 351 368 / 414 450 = 8.47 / 70.4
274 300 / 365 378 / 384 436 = 3.88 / 67.4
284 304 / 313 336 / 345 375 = -4.41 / 59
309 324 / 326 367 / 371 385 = 9.86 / 64.8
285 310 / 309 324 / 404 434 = 0.21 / 73.3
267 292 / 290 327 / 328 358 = -4.68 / 65.4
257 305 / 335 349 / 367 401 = 2.33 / 65.8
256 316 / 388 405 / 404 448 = 1.00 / 67.2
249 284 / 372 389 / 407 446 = 2.05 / 68.5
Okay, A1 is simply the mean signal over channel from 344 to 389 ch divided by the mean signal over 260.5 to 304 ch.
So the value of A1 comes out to 0.62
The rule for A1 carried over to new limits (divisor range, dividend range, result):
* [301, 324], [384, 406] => 0.87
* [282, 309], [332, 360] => 0.65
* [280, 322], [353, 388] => 0.64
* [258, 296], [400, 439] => 0.84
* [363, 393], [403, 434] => 1.16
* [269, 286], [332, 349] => 0.75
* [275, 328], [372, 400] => 0.84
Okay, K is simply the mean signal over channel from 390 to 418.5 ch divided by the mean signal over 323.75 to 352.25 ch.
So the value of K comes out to 1.1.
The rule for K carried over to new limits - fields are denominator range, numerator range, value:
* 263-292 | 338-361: 0.58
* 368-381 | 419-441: 1.26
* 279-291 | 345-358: 0.55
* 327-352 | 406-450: 1.12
